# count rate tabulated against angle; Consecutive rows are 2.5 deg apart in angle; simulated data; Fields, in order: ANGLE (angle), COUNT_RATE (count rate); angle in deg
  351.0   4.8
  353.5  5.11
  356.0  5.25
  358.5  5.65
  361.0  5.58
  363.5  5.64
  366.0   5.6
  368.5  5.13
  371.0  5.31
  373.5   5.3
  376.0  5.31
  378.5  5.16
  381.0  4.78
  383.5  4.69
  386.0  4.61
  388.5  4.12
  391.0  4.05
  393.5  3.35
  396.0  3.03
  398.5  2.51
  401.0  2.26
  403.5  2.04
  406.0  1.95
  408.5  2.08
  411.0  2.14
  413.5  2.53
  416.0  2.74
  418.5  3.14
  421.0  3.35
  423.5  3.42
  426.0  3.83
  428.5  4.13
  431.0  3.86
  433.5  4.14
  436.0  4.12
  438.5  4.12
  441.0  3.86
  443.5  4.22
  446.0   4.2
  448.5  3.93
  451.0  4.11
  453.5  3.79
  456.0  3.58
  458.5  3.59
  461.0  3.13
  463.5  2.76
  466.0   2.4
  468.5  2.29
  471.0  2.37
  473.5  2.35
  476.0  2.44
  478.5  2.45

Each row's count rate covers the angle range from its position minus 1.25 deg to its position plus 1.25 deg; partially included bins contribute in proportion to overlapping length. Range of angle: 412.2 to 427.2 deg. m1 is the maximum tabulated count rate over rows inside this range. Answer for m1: 3.83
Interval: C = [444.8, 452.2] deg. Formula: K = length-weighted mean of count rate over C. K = 4.08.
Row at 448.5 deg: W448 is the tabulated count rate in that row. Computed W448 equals 3.93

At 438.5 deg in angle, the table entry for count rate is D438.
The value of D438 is 4.12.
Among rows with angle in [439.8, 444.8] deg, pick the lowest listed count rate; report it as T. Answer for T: 3.86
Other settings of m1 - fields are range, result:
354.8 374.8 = 5.65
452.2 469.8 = 3.79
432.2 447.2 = 4.22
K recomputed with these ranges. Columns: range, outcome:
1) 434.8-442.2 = 4.03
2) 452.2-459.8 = 3.65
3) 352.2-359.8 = 5.33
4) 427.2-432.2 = 3.99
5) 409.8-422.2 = 2.78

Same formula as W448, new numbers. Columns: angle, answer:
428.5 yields 4.13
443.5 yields 4.22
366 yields 5.6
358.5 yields 5.65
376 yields 5.31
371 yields 5.31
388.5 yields 4.12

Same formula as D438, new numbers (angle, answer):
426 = 3.83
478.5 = 2.45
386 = 4.61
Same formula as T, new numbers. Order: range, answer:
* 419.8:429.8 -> 3.35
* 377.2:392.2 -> 4.05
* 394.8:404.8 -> 2.04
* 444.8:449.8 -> 3.93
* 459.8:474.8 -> 2.29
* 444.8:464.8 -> 2.76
